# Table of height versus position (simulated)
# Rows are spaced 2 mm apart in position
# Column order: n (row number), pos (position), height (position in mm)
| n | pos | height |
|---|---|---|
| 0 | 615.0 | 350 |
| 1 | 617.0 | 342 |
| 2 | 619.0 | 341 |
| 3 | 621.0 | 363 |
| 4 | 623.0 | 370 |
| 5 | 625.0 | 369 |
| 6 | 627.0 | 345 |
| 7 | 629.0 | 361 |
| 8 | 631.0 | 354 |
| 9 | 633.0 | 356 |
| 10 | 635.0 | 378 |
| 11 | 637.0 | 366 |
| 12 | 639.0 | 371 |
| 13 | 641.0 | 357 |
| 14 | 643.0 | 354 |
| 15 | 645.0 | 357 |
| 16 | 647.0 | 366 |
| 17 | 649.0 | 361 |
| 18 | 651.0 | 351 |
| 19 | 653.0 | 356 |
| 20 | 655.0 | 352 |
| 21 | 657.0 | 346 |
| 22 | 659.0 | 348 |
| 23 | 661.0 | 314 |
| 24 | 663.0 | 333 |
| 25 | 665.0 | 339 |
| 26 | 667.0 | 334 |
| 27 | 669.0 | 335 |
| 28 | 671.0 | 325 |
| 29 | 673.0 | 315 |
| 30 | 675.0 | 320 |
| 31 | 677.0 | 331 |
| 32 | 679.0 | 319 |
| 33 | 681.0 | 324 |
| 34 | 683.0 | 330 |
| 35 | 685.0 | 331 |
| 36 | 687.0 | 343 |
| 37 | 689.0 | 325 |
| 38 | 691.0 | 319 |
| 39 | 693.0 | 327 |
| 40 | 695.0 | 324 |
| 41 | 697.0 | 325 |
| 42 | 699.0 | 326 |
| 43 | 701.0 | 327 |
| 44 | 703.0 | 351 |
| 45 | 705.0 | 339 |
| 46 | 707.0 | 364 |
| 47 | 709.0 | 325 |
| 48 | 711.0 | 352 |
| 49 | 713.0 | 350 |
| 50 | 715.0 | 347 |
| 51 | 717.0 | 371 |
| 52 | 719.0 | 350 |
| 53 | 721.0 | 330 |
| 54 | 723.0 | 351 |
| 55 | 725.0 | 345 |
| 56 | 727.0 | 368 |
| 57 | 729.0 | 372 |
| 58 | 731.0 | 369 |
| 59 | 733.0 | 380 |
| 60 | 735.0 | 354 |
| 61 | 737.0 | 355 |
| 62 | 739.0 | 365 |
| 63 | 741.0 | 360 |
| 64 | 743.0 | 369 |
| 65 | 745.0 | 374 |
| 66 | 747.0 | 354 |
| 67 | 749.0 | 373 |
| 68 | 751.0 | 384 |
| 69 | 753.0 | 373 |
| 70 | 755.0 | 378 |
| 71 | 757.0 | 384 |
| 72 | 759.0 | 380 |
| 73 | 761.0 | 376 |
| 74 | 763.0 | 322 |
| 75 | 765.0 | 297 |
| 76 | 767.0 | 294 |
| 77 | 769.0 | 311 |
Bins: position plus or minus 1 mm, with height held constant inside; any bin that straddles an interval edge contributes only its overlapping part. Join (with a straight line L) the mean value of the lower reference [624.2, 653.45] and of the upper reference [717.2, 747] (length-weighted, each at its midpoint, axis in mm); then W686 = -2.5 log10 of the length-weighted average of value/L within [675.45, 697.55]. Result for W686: 0.11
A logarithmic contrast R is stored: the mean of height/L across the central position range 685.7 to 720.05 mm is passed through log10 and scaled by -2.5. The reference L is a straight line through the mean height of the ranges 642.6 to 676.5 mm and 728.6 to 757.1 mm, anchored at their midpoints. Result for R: 0.05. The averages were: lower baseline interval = 341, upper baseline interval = 369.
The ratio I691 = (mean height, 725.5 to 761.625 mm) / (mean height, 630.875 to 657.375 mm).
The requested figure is 1.03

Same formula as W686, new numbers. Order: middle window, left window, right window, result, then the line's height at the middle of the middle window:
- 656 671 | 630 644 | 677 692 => 0.03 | 343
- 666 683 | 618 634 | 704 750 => 0.10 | 357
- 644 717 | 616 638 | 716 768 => 0.07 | 359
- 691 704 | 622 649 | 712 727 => 0.08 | 353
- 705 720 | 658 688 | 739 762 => 0.00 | 352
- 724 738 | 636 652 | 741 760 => 0.02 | 371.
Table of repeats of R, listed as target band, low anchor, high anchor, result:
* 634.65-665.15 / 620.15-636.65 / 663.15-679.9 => -0.02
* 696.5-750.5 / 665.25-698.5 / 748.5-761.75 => 0.01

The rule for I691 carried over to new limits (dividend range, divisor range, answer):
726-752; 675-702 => 1.12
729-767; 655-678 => 1.09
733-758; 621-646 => 1.02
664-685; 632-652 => 0.91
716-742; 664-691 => 1.09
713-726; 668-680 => 1.08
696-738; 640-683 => 1.03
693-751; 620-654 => 0.98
